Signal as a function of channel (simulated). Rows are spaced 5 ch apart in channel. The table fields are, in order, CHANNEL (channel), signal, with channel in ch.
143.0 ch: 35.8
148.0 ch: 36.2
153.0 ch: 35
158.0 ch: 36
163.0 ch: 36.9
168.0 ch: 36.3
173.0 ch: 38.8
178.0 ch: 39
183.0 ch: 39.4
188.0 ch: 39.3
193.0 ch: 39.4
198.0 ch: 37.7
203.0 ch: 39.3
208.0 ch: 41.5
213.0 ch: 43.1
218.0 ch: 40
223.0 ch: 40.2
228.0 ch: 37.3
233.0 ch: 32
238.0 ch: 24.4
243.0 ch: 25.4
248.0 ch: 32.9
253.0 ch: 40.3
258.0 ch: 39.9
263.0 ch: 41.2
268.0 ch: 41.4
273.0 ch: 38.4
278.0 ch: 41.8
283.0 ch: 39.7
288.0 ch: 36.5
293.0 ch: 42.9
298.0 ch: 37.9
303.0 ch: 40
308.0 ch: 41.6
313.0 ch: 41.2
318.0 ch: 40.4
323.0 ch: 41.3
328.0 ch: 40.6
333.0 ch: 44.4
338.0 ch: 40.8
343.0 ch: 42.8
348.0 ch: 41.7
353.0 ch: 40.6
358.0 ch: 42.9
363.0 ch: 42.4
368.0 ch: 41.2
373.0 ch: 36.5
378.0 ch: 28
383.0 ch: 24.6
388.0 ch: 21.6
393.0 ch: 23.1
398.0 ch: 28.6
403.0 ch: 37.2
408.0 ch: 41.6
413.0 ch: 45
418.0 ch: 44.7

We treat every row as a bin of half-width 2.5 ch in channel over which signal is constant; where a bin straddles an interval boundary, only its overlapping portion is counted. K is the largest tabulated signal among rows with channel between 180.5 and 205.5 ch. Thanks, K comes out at 39.4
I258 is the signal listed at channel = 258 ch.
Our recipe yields 39.9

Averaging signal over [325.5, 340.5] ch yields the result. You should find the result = 41.9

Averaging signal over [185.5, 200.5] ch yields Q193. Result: 38.8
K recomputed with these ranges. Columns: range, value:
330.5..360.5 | 44.4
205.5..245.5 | 43.1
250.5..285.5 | 41.8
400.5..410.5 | 41.6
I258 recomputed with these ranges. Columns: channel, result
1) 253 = 40.3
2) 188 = 39.3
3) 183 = 39.4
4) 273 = 38.4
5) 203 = 39.3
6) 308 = 41.6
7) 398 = 28.6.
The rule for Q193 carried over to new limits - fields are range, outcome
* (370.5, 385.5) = 29.7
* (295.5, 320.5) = 40.2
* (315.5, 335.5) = 41.7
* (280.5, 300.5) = 39.2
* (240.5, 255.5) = 32.9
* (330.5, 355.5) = 42.1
